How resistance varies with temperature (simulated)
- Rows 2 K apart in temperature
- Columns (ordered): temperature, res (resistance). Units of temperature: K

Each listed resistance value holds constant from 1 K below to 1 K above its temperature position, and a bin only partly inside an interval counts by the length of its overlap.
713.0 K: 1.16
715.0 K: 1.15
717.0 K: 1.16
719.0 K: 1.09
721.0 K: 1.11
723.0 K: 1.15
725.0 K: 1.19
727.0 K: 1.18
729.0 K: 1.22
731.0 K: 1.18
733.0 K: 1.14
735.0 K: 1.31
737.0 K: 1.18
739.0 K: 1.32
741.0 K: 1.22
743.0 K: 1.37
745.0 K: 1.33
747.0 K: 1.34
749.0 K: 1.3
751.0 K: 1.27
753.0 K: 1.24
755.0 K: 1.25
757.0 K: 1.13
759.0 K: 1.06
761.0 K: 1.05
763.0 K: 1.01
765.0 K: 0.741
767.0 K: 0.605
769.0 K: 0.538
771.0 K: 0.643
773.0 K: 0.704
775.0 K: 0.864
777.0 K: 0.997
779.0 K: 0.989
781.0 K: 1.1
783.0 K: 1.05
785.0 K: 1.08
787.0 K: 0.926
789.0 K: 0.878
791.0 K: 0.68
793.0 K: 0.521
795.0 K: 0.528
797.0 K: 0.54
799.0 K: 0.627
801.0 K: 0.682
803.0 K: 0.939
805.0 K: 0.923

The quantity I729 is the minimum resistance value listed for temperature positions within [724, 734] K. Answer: 1.14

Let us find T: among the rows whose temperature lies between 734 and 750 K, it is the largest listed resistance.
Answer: 1.37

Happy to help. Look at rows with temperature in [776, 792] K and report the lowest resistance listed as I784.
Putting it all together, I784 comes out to 0.68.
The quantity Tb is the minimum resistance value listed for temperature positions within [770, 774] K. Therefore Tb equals 0.643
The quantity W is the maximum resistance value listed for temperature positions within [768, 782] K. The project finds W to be 1.1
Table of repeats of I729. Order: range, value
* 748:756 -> 1.24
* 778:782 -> 0.989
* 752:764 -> 1.01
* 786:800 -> 0.521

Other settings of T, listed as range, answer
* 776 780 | 0.997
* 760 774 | 1.05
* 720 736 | 1.31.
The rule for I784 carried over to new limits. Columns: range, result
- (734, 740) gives 1.18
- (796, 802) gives 0.54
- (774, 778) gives 0.864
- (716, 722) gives 1.09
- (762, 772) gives 0.538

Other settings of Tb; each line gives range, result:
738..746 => 1.22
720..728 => 1.11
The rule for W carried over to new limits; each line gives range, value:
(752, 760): 1.25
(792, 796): 0.528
